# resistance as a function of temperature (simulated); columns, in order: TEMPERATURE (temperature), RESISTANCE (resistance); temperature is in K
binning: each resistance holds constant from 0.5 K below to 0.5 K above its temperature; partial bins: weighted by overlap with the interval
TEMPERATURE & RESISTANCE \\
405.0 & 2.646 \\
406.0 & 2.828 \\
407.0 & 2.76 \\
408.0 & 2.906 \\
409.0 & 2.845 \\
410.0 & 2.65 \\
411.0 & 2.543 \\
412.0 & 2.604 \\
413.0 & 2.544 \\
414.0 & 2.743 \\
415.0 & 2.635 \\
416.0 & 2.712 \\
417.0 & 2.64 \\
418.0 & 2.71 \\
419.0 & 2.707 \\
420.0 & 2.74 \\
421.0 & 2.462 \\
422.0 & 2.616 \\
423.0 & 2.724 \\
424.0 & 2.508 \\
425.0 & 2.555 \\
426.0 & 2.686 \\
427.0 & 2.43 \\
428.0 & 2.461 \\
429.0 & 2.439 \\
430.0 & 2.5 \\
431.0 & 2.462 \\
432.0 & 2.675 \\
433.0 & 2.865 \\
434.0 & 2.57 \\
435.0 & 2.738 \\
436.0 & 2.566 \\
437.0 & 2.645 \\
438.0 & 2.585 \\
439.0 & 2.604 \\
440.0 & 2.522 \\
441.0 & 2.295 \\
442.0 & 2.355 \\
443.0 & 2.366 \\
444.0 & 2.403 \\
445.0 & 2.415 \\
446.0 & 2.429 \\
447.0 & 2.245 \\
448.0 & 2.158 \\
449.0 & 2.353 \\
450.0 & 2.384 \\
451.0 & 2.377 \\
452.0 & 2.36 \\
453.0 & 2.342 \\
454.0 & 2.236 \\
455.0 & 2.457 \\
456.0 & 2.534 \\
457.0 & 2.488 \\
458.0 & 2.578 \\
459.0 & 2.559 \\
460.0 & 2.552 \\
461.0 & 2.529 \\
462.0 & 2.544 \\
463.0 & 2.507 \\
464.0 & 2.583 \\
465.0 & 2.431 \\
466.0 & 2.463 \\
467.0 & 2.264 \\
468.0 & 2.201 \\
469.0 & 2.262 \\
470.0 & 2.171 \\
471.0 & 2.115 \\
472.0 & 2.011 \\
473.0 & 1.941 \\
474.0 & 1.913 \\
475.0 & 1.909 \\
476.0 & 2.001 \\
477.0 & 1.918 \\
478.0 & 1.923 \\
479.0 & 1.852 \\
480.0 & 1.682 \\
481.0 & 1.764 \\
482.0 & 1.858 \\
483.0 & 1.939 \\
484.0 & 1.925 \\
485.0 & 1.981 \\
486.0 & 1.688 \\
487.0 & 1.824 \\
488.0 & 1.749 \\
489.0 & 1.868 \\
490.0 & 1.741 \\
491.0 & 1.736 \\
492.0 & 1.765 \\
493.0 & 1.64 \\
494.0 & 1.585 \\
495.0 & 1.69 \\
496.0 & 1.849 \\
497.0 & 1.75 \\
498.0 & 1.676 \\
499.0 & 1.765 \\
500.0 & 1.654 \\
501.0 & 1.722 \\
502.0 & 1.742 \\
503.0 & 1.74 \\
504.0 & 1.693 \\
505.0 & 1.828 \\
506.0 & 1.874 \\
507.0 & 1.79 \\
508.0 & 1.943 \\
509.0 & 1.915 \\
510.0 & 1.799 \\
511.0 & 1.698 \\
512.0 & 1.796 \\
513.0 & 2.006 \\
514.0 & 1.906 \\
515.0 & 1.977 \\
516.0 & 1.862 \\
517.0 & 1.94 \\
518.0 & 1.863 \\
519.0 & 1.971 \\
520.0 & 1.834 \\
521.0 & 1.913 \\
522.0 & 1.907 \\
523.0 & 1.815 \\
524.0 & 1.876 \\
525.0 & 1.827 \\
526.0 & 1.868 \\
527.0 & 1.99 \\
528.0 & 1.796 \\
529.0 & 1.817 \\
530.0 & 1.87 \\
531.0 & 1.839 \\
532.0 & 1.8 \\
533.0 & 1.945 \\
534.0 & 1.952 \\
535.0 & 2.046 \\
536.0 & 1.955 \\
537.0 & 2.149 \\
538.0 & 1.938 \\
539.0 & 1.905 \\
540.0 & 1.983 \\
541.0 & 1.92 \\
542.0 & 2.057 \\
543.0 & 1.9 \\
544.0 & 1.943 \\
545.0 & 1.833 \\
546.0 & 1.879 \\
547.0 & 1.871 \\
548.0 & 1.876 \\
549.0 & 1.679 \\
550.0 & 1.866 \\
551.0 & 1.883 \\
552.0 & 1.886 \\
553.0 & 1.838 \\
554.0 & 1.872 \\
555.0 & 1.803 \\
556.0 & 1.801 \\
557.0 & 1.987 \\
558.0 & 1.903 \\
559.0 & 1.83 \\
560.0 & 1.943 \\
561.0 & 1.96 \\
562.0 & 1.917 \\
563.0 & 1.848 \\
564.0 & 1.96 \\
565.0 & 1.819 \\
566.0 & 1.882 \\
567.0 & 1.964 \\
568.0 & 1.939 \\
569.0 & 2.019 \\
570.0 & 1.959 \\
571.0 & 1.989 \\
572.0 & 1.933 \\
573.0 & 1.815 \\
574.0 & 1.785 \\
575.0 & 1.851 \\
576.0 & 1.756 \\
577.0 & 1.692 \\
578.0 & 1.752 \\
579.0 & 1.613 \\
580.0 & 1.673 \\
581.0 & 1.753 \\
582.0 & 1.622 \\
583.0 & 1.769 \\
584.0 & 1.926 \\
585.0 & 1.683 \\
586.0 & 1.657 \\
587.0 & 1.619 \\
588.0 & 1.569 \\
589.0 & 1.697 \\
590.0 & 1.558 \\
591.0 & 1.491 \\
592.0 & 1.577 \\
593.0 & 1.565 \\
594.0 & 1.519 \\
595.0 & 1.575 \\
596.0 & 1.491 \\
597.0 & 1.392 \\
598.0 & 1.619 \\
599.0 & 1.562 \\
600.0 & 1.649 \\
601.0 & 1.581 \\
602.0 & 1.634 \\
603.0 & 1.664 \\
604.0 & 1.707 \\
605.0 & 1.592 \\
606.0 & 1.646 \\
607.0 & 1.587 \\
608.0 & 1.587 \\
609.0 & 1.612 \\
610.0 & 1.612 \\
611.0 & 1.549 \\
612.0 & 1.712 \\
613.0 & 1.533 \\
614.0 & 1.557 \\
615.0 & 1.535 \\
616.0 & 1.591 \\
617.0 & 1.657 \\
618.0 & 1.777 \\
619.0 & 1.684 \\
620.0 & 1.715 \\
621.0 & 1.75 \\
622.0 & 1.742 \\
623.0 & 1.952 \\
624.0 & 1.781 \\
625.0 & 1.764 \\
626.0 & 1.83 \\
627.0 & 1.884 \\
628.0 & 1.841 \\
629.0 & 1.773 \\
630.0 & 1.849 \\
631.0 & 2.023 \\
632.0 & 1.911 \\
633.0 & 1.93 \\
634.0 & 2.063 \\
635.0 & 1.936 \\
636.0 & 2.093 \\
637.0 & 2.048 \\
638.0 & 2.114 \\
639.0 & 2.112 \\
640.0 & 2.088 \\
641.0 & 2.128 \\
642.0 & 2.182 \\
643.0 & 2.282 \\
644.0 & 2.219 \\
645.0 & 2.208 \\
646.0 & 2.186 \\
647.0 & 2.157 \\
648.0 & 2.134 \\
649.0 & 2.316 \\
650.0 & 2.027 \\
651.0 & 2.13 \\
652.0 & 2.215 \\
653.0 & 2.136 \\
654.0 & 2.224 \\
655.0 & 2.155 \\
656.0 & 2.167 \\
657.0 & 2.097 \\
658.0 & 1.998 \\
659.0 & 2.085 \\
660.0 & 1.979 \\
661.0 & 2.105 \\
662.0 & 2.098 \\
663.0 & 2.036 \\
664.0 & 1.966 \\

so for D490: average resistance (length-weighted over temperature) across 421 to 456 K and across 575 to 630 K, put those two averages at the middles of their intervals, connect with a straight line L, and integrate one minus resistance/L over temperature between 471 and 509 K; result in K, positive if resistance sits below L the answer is 7.0 K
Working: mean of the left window 2.48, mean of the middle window 1.81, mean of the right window 1.66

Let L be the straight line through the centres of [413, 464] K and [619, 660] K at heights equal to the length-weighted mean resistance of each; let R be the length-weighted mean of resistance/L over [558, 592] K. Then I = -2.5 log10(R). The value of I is 0.21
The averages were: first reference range 2.52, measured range 1.79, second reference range 2.03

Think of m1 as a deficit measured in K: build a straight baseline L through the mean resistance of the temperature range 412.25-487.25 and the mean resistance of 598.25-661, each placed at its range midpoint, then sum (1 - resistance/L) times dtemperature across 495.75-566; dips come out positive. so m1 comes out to 9.1 K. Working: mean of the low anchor 2.36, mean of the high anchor 1.89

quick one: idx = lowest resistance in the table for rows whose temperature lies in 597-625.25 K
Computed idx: 1.392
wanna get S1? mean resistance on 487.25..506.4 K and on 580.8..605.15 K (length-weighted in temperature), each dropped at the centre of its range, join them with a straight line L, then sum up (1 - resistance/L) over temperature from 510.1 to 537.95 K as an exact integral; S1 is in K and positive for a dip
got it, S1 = -3.1 K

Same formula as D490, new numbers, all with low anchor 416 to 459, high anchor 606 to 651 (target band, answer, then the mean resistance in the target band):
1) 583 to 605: 4.3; 1.61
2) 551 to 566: 1.6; 1.88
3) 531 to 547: 1.7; 1.94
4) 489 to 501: 3.1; 1.72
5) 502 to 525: 4.1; 1.86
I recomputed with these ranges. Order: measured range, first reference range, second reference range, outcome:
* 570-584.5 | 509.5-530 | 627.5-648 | 0.102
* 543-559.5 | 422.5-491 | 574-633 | 0.021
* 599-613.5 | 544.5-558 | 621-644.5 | 0.195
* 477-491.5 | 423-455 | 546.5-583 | 0.225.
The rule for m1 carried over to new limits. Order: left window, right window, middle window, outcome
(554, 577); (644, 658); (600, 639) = 5.71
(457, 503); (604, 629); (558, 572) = -0.92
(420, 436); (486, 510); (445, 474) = -1.84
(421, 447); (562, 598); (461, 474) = 0.35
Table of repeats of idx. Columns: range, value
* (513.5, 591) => 1.491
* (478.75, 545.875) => 1.585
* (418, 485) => 1.682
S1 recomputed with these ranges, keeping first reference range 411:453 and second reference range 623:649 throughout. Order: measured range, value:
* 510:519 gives 1.72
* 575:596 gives 4.85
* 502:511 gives 2.05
